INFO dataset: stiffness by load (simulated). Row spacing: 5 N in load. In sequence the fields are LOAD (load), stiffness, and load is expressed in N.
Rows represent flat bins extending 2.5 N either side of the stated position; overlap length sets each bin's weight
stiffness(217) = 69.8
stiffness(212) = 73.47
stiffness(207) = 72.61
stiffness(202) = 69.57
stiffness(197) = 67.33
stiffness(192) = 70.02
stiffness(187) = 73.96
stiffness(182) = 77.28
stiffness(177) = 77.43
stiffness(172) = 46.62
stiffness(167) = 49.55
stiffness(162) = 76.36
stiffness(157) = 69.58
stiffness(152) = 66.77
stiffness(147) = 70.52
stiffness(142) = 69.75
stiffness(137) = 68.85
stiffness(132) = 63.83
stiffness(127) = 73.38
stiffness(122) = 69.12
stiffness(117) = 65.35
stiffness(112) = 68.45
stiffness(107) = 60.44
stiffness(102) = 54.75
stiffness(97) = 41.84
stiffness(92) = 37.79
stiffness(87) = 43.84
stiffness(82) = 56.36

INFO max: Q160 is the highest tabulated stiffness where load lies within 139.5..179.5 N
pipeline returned 77.43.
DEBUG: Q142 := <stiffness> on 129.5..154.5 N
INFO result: 67.9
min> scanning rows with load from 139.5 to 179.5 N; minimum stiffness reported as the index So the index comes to 46.62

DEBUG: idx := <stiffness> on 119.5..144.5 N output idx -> 69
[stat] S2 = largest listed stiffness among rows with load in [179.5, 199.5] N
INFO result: 77.28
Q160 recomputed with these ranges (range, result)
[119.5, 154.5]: 73.38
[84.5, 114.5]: 68.45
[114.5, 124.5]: 69.12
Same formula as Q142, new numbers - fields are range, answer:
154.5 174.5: 60.5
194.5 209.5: 69.8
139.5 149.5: 70.1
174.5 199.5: 73.2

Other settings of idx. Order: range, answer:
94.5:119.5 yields 58.2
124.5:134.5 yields 68.6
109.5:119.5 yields 66.9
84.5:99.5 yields 41.2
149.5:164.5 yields 70.9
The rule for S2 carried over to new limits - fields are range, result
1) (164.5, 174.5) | 49.55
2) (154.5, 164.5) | 76.36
